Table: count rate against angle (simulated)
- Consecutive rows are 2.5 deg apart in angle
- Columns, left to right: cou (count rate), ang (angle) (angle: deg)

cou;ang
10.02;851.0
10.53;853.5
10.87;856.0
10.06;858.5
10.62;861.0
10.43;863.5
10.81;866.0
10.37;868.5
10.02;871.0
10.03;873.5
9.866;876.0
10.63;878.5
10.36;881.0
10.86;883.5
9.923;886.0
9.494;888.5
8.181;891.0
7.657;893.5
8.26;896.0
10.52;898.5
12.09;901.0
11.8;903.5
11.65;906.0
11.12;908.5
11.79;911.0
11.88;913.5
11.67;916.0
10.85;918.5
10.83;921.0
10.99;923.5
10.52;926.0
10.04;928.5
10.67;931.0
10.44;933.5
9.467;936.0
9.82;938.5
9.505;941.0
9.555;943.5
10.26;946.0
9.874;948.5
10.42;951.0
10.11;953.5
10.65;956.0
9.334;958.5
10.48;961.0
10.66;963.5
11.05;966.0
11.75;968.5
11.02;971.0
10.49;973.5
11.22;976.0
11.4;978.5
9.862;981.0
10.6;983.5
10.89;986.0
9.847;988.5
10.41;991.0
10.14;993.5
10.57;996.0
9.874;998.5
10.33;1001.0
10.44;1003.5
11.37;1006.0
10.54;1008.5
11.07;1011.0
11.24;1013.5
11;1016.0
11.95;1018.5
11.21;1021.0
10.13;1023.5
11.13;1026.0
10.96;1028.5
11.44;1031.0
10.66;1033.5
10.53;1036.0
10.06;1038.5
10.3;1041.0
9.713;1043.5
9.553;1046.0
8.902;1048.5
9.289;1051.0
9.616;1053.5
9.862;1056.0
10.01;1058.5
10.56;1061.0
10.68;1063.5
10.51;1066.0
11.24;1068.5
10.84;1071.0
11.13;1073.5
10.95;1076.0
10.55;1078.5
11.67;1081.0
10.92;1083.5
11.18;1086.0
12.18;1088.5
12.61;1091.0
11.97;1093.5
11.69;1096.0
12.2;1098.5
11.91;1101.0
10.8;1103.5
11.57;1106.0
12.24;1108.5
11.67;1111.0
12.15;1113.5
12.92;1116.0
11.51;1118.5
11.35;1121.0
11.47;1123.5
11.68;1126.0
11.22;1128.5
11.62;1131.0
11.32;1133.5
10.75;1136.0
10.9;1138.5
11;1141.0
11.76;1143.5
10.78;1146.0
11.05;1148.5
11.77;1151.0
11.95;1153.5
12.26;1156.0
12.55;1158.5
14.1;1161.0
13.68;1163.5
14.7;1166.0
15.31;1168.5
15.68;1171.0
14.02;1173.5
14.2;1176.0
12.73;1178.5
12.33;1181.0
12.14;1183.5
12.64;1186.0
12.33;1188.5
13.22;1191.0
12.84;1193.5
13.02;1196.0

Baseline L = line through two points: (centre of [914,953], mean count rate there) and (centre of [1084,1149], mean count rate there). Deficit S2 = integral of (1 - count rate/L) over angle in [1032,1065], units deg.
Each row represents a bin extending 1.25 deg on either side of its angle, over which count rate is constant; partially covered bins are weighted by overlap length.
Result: 3.4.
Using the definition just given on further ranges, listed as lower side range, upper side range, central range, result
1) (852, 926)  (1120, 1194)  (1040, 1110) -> 5.7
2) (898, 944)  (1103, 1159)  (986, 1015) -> 1.5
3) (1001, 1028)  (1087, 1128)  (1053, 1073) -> 1.7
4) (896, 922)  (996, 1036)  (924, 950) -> 2.6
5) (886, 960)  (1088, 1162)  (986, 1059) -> 3.9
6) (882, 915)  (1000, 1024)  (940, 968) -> 1.2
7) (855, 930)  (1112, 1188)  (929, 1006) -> 4.5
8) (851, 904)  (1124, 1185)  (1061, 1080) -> 1.5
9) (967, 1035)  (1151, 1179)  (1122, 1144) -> 3.1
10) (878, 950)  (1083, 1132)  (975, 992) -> 0.4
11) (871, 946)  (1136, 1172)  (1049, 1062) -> 2.1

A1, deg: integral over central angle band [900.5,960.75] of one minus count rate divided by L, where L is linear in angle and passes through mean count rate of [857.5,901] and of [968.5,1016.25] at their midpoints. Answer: -2.1 deg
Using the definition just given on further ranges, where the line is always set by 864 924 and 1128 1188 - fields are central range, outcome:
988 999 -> 1.0 deg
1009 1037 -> 1.1 deg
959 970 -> 0.2 deg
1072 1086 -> 1.0 deg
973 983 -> 0.3 deg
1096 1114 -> 0.5 deg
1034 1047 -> 1.7 deg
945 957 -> 0.7 deg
